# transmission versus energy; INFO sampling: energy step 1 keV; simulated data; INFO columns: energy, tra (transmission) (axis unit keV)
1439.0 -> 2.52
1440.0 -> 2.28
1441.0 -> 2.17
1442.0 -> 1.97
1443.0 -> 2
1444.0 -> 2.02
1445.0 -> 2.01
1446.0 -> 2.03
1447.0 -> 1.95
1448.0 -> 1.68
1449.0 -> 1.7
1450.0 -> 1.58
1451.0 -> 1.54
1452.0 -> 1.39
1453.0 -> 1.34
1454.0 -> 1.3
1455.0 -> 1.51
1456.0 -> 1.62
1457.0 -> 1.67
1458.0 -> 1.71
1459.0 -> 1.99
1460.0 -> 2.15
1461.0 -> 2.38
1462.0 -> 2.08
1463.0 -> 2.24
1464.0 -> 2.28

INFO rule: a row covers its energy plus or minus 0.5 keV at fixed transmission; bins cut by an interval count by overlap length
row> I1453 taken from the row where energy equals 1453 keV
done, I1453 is 1.34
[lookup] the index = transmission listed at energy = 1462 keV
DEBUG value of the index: 2.08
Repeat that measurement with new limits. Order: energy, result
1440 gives 2.28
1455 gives 1.51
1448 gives 1.68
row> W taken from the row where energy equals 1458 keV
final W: 1.71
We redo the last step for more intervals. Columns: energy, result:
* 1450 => 1.58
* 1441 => 2.17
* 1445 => 2.01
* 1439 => 2.52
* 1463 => 2.24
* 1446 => 2.03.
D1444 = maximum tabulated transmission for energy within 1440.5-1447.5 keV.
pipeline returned 2.17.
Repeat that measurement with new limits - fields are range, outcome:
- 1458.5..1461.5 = 2.38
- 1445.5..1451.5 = 2.03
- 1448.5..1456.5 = 1.7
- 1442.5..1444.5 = 2.02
